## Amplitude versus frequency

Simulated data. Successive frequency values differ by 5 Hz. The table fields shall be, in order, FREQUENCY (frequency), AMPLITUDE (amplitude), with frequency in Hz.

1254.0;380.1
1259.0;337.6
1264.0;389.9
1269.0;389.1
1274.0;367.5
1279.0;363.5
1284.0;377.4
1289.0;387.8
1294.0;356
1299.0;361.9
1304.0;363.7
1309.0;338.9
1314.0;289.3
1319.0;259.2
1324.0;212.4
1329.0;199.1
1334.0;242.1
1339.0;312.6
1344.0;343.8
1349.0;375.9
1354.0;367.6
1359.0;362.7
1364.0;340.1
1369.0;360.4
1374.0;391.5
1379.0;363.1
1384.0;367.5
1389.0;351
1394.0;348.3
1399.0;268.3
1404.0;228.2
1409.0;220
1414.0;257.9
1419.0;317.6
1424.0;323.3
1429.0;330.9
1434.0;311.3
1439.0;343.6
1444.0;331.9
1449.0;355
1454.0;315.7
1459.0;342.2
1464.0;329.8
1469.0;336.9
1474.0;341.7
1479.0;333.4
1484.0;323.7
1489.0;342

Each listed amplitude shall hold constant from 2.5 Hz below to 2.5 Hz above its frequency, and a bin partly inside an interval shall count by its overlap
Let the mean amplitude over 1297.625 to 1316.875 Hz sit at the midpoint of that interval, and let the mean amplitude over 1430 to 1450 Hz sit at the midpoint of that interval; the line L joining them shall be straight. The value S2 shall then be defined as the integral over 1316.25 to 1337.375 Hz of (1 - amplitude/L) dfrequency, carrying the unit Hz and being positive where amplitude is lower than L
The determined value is 6.5 Hz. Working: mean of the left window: 336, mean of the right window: 334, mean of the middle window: 232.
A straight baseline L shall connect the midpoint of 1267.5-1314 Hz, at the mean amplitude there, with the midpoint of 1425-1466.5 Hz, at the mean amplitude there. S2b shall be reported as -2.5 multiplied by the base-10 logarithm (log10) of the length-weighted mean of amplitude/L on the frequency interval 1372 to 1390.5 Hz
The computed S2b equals -0.07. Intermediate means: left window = 363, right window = 332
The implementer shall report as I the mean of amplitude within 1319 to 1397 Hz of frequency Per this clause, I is 327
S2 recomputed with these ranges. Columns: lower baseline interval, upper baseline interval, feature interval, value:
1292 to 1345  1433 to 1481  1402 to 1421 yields 4.0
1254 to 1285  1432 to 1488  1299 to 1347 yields 9.5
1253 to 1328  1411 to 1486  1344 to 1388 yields -4.0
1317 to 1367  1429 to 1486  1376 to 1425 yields 2.0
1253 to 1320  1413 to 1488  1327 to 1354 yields 3.4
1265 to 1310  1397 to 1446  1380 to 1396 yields -2.3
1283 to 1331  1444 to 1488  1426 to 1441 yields 0.1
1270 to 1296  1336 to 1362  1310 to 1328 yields 5.2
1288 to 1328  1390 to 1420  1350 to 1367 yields -3.7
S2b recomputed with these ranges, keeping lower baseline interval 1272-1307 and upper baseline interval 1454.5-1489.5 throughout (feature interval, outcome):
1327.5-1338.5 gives 0.44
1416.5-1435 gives 0.07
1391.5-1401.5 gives 0.13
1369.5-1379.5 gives -0.07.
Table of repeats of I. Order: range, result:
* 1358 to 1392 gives 362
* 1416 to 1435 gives 320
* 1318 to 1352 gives 280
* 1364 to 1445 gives 320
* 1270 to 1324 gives 341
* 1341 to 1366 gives 357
